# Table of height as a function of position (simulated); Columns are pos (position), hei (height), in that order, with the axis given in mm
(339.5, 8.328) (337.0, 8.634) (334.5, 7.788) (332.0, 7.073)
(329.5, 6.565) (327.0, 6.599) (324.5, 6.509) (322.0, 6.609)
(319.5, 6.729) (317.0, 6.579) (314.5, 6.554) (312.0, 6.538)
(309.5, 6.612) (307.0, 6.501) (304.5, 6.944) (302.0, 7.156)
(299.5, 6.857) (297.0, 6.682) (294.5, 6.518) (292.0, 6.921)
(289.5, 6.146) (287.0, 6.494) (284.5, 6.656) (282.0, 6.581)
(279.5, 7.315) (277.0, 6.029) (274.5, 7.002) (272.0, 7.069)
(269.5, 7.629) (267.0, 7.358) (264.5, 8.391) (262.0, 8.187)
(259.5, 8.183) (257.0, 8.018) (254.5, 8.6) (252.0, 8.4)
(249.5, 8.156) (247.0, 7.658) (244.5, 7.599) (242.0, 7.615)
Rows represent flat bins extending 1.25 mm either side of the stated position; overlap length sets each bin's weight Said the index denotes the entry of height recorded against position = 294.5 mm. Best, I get 6.518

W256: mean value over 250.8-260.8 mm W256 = 8.3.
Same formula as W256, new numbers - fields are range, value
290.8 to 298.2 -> 6.71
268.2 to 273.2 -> 7.35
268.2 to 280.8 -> 7.01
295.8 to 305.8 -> 6.91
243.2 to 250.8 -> 7.81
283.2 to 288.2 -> 6.58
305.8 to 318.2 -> 6.56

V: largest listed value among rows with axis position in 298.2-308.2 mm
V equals 7.156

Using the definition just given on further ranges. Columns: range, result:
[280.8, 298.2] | 6.921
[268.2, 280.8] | 7.629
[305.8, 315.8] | 6.612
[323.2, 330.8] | 6.599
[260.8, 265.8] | 8.391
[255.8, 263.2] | 8.187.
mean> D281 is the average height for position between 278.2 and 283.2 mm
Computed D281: 6.94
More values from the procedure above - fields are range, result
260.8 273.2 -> 7.73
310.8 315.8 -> 6.55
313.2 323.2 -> 6.62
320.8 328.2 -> 6.57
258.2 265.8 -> 8.25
